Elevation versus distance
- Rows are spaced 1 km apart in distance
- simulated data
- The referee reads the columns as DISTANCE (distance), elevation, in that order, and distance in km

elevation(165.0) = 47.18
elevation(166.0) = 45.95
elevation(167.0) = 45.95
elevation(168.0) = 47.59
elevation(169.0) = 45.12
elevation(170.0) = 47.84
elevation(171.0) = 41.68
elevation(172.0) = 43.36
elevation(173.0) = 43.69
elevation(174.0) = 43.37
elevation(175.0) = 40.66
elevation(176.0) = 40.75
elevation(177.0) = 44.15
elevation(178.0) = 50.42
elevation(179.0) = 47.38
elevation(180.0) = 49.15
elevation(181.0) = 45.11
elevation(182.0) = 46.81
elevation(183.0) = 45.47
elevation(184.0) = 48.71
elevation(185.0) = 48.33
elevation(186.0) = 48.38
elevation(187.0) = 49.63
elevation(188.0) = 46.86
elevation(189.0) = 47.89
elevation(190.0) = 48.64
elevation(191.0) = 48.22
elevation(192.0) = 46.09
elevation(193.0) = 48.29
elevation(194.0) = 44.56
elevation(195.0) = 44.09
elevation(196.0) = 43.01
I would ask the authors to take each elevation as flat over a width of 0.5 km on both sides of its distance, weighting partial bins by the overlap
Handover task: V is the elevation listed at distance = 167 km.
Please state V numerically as 45.95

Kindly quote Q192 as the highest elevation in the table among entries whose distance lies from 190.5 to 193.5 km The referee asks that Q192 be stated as 48.29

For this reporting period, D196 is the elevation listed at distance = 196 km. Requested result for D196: 43.01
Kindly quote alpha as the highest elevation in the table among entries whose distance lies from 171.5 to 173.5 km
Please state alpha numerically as 43.69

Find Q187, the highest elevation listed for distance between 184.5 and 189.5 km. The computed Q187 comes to 49.63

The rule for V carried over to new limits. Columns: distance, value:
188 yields 46.86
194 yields 44.56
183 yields 45.47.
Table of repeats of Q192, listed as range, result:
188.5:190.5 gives 48.64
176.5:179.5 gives 50.42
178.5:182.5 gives 49.15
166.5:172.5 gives 47.84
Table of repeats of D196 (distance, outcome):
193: 48.29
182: 46.81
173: 43.69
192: 46.09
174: 43.37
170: 47.84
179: 47.38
